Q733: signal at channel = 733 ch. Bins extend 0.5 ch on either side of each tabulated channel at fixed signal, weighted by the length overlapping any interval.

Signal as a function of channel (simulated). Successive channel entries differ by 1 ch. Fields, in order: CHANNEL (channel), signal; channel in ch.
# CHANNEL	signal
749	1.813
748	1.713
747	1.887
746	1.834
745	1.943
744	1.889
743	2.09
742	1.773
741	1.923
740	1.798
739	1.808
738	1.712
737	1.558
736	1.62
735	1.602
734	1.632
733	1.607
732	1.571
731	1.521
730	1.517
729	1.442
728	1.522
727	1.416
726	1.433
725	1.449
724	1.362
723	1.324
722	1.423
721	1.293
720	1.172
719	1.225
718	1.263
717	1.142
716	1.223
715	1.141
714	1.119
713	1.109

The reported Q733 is 1.607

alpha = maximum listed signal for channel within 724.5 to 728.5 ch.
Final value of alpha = 1.522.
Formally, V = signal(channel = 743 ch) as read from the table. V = 2.09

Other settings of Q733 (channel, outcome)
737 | 1.558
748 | 1.713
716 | 1.223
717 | 1.142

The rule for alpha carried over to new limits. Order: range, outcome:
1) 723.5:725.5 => 1.449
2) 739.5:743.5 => 2.09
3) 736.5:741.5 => 1.923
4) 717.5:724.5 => 1.423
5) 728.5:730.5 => 1.517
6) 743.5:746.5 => 1.943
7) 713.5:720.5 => 1.263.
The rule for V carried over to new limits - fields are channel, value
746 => 1.834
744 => 1.889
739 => 1.808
